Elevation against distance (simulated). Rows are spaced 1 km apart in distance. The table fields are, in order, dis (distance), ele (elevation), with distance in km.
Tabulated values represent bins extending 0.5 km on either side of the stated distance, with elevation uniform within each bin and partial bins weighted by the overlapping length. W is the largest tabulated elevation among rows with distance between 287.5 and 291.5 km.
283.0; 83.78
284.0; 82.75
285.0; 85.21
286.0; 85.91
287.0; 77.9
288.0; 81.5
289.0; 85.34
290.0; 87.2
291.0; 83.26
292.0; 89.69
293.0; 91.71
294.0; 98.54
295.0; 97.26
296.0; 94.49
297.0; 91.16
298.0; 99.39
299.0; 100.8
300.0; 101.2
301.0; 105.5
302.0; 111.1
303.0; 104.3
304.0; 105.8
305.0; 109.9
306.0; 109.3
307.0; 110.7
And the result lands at 87.2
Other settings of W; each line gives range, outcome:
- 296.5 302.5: 111.1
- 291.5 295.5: 98.54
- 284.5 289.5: 85.91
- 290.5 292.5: 89.69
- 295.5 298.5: 99.39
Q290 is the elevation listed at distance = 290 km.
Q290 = 87.2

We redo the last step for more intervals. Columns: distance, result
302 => 111.1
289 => 85.34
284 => 82.75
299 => 100.8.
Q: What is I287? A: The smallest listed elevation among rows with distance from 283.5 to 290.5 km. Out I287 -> 77.9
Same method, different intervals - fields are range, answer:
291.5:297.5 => 89.69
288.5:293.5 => 83.26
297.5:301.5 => 99.39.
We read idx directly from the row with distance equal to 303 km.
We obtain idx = 104.3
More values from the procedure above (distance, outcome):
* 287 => 77.9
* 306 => 109.3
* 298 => 99.39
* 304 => 105.8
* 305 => 109.9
